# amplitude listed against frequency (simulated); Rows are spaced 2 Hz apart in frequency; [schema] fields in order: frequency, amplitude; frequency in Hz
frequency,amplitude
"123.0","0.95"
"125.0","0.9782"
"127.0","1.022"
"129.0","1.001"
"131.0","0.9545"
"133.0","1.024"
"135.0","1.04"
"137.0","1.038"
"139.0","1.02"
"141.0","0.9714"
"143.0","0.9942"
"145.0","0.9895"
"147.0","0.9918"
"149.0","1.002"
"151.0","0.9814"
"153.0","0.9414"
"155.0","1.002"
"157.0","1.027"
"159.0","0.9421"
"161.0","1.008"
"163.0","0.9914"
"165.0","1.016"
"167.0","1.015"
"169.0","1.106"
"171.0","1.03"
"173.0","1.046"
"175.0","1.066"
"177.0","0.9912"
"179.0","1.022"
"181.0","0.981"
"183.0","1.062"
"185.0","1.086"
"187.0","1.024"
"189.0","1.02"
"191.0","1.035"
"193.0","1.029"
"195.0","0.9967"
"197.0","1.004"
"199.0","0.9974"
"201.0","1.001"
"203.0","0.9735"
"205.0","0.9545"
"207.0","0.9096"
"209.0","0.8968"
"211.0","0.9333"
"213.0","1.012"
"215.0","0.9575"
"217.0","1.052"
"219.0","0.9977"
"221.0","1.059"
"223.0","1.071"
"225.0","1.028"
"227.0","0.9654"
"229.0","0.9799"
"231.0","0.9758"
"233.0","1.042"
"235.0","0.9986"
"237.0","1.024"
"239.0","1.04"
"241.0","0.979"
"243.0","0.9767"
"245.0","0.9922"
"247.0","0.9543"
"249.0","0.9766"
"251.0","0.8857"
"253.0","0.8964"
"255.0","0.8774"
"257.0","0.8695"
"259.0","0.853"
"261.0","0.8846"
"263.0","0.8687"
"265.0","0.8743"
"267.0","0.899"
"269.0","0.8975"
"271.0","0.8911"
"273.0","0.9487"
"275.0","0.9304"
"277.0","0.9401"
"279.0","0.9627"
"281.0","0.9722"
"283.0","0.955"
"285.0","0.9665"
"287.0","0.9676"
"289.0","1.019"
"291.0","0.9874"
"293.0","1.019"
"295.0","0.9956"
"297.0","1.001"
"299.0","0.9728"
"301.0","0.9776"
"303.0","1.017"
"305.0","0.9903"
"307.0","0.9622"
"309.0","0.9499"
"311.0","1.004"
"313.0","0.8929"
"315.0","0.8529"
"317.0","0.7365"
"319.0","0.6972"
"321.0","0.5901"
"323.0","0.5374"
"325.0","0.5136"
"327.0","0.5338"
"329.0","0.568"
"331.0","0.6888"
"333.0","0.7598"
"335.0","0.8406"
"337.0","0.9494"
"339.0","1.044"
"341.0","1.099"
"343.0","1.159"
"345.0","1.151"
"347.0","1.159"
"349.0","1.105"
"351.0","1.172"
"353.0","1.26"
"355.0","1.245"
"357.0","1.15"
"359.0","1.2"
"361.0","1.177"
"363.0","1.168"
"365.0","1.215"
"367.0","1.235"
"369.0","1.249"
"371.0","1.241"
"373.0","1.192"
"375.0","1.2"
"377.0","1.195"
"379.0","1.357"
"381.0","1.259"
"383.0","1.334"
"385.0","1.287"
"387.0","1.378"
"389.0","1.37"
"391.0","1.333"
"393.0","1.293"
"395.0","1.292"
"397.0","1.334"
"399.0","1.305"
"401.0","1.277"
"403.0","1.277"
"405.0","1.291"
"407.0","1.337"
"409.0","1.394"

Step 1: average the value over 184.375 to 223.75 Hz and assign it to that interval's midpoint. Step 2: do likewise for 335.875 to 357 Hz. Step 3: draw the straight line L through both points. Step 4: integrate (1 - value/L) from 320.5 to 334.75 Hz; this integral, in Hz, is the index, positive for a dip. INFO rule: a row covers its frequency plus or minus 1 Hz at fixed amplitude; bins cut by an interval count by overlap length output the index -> 6.4 Hz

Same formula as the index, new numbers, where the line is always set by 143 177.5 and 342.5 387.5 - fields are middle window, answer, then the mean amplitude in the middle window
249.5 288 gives 7.12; 0.913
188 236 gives 3.00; 0.995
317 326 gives 4.39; 0.601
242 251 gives 1.09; 0.965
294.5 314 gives 3.06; 0.976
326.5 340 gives 4.66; 0.778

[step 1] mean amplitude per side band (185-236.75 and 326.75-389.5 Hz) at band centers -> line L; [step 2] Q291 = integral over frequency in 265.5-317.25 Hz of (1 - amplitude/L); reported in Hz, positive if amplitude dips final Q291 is 5.6 Hz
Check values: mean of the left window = 0.999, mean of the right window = 1.13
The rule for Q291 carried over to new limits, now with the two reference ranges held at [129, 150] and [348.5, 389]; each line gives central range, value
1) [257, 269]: 2.7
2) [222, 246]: 2.0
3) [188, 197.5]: 0.4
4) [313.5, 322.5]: 3.5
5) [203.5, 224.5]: 1.8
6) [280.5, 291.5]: 1.7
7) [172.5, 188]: 0.1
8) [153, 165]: 0.4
